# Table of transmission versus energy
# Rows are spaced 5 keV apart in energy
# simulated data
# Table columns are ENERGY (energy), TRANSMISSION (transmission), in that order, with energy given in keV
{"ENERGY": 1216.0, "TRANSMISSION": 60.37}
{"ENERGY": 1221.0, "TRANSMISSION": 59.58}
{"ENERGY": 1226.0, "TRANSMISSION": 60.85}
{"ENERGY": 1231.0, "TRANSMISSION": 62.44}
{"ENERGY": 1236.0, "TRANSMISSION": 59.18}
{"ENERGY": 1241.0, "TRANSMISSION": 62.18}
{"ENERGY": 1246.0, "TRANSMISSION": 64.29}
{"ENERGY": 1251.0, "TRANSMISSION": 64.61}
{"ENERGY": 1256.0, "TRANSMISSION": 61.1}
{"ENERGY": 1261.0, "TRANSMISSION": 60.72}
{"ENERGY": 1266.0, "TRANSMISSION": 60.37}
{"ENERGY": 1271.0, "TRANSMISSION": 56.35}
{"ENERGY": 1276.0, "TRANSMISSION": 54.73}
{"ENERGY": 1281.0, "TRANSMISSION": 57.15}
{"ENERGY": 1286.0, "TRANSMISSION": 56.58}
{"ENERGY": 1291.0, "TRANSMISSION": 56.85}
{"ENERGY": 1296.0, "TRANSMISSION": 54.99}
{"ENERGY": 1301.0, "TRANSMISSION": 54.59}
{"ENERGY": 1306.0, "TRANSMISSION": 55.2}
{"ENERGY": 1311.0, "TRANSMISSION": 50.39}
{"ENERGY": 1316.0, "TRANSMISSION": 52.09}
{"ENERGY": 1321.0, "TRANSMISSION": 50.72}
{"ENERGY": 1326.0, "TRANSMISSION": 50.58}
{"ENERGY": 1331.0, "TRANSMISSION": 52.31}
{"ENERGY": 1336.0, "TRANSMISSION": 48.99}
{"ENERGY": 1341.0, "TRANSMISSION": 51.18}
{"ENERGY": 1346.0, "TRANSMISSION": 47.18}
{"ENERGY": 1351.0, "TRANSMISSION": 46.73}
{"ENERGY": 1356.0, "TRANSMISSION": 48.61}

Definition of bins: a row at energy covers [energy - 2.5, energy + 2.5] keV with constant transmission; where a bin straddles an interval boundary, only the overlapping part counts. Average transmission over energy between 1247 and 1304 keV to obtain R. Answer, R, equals 58.1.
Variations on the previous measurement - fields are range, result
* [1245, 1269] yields 62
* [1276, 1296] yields 56.4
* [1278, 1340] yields 53.3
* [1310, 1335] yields 51.1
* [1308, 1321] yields 51.3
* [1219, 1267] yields 61.6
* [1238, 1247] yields 62.8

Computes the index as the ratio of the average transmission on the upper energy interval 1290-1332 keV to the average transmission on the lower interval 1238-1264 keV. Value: 0.85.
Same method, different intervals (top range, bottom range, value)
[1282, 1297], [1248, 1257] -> 0.89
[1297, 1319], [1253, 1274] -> 0.89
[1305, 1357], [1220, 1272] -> 0.82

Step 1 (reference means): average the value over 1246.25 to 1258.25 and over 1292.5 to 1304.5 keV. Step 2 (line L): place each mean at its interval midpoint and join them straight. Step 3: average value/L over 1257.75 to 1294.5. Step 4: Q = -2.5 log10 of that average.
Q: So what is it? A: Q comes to 0.026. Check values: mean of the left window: 63.2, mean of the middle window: 57.5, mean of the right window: 55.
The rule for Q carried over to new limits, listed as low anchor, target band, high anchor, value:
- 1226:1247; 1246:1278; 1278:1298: -0.018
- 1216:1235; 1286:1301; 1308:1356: -0.038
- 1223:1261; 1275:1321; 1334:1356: 0.003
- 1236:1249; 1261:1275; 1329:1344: 0.017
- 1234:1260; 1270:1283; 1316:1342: 0.041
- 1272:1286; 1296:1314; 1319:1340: -0.005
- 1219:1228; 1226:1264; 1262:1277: -0.052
